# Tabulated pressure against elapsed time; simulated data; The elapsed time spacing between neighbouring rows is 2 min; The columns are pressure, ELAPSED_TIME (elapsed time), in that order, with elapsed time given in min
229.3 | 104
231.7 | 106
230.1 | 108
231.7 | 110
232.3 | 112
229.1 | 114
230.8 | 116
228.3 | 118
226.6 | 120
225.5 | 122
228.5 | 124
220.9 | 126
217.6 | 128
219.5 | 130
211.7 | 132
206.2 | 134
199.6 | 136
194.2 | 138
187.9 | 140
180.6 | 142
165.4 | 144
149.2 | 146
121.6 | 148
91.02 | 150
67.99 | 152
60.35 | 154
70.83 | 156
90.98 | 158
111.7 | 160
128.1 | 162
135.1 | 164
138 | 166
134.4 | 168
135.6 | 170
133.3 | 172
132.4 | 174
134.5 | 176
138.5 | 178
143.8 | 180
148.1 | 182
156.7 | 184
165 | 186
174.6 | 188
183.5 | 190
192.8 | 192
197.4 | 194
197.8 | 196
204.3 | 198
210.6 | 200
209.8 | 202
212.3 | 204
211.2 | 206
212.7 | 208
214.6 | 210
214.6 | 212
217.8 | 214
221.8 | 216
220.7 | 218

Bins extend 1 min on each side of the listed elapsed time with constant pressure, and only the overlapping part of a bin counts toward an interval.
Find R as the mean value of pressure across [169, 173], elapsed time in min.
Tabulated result 134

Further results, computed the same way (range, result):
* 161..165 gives 132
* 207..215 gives 215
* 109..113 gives 232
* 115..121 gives 229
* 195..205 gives 207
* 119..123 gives 226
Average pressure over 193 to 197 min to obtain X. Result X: 198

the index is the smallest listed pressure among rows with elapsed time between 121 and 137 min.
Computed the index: 199.6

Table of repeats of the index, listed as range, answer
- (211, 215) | 214.6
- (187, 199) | 174.6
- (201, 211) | 209.8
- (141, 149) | 121.6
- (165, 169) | 134.4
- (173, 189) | 132.4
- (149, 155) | 60.35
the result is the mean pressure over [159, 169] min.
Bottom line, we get 129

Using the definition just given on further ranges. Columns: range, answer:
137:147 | 175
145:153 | 107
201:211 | 212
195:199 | 201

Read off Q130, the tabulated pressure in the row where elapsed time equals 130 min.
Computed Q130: 219.5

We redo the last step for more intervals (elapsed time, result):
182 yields 148.1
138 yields 194.2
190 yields 183.5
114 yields 229.1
